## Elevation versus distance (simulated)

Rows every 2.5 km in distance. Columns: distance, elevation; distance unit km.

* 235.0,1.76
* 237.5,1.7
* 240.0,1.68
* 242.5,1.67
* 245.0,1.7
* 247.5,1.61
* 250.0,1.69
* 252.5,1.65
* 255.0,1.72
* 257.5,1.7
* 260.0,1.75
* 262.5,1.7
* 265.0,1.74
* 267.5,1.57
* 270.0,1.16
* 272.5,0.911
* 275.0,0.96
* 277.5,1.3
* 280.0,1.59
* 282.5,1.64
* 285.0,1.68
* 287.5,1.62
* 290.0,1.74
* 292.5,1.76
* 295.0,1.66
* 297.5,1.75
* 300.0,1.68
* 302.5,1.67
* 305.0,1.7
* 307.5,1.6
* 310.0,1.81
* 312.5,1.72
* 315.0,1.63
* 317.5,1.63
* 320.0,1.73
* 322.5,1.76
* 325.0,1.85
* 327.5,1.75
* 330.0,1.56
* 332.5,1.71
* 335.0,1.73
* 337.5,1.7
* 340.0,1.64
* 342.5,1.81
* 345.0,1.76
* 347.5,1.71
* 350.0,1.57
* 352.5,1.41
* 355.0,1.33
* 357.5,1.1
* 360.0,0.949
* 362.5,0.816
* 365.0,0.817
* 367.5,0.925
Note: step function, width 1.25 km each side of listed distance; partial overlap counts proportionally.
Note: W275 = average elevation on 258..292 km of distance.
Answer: 1.5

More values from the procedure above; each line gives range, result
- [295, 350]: 1.71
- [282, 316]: 1.69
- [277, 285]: 1.56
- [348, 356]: 1.47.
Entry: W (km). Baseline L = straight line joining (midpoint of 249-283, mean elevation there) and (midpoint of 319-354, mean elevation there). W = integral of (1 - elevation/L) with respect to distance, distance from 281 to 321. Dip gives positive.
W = -2.4 km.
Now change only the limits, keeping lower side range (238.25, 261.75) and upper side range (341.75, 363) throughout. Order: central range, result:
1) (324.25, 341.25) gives -2.9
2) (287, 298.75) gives -1.1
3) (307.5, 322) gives -1.9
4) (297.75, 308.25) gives -0.9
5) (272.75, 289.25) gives 1.6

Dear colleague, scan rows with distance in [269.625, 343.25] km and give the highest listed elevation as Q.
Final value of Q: 1.85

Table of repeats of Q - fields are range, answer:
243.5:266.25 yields 1.75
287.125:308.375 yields 1.76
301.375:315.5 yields 1.81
